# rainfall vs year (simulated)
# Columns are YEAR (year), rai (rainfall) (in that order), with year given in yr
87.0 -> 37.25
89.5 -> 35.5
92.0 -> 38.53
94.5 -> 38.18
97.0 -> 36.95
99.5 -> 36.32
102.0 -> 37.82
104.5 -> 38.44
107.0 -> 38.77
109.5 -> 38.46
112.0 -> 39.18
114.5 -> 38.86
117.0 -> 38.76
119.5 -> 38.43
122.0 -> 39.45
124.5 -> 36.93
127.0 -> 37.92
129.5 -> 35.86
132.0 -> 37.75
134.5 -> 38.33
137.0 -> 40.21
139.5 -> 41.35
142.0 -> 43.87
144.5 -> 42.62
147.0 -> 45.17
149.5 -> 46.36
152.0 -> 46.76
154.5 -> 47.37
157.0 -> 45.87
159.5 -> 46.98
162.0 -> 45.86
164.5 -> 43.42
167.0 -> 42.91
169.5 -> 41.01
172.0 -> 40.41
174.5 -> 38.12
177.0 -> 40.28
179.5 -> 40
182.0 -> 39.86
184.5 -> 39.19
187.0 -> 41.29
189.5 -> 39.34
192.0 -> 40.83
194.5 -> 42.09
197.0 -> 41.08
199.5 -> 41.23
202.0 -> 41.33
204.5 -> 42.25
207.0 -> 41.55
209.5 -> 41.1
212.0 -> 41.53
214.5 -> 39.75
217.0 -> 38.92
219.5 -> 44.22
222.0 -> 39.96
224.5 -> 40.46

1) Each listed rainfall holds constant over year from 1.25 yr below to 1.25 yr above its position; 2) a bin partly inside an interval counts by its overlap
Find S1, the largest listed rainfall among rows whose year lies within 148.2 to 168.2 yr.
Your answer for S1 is 47.37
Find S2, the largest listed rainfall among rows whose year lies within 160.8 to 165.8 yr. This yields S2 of 45.86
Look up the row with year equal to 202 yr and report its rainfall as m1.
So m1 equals 41.33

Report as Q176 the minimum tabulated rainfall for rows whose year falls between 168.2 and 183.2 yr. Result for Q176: 38.12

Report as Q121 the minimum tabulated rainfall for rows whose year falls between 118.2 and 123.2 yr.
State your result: 38.43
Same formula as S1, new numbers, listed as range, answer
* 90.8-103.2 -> 38.53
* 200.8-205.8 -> 42.25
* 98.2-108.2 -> 38.77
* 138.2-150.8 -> 46.36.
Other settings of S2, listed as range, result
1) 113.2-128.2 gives 39.45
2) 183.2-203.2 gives 42.09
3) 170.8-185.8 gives 40.41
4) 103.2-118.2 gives 39.18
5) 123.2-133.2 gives 37.92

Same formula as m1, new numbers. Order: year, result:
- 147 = 45.17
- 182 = 39.86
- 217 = 38.92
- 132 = 37.75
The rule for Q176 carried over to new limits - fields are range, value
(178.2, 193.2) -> 39.19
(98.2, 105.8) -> 36.32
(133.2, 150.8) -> 38.33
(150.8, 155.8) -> 46.76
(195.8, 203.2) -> 41.08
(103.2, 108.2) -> 38.44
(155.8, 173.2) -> 40.41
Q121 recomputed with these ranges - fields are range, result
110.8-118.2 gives 38.76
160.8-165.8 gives 43.42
